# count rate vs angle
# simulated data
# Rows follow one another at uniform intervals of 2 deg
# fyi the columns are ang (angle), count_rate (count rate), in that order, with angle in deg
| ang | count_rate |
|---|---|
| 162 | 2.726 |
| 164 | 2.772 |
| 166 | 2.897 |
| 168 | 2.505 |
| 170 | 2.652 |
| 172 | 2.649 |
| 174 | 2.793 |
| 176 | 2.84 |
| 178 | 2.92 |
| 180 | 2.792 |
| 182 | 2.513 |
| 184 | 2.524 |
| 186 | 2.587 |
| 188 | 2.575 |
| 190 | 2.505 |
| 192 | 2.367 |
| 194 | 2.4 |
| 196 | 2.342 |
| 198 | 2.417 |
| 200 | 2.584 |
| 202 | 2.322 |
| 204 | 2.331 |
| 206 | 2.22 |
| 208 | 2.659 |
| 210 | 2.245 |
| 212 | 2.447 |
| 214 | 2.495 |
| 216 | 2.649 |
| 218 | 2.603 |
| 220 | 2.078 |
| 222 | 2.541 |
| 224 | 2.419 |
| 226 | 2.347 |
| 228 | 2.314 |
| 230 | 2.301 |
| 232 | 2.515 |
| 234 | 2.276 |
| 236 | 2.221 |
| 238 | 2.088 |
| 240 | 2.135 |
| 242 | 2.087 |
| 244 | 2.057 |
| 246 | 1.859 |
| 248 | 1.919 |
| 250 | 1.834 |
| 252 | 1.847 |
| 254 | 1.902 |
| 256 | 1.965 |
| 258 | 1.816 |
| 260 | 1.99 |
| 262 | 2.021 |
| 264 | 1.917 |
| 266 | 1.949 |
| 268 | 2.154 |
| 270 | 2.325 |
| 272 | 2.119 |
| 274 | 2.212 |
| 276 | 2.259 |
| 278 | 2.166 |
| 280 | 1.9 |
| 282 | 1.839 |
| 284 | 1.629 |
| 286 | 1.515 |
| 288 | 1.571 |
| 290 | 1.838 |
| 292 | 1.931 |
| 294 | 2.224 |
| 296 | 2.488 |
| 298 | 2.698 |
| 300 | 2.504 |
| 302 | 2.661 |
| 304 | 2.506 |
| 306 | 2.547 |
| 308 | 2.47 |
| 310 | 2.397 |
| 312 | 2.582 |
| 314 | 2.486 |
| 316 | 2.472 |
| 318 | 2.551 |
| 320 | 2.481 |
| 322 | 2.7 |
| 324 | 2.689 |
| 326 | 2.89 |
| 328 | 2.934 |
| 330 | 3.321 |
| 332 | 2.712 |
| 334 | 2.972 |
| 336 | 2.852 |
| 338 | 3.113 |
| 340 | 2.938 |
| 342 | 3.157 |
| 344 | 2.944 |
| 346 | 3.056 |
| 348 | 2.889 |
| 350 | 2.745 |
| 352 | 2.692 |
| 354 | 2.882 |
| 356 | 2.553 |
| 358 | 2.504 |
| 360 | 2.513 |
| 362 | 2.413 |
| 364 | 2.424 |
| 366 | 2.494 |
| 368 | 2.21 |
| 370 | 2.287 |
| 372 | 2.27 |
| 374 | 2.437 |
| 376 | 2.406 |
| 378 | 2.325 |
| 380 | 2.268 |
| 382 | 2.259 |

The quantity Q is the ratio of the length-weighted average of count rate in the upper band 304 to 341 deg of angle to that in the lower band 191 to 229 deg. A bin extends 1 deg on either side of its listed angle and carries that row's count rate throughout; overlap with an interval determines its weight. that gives 1.13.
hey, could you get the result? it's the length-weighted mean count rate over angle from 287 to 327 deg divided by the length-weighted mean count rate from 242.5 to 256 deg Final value 1.27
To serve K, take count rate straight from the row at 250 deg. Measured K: 1.834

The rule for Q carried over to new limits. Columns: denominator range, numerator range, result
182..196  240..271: 0.80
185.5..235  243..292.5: 0.80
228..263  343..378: 1.25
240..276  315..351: 1.42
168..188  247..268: 0.72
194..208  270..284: 0.86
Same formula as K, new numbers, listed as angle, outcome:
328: 2.934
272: 2.119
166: 2.897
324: 2.689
